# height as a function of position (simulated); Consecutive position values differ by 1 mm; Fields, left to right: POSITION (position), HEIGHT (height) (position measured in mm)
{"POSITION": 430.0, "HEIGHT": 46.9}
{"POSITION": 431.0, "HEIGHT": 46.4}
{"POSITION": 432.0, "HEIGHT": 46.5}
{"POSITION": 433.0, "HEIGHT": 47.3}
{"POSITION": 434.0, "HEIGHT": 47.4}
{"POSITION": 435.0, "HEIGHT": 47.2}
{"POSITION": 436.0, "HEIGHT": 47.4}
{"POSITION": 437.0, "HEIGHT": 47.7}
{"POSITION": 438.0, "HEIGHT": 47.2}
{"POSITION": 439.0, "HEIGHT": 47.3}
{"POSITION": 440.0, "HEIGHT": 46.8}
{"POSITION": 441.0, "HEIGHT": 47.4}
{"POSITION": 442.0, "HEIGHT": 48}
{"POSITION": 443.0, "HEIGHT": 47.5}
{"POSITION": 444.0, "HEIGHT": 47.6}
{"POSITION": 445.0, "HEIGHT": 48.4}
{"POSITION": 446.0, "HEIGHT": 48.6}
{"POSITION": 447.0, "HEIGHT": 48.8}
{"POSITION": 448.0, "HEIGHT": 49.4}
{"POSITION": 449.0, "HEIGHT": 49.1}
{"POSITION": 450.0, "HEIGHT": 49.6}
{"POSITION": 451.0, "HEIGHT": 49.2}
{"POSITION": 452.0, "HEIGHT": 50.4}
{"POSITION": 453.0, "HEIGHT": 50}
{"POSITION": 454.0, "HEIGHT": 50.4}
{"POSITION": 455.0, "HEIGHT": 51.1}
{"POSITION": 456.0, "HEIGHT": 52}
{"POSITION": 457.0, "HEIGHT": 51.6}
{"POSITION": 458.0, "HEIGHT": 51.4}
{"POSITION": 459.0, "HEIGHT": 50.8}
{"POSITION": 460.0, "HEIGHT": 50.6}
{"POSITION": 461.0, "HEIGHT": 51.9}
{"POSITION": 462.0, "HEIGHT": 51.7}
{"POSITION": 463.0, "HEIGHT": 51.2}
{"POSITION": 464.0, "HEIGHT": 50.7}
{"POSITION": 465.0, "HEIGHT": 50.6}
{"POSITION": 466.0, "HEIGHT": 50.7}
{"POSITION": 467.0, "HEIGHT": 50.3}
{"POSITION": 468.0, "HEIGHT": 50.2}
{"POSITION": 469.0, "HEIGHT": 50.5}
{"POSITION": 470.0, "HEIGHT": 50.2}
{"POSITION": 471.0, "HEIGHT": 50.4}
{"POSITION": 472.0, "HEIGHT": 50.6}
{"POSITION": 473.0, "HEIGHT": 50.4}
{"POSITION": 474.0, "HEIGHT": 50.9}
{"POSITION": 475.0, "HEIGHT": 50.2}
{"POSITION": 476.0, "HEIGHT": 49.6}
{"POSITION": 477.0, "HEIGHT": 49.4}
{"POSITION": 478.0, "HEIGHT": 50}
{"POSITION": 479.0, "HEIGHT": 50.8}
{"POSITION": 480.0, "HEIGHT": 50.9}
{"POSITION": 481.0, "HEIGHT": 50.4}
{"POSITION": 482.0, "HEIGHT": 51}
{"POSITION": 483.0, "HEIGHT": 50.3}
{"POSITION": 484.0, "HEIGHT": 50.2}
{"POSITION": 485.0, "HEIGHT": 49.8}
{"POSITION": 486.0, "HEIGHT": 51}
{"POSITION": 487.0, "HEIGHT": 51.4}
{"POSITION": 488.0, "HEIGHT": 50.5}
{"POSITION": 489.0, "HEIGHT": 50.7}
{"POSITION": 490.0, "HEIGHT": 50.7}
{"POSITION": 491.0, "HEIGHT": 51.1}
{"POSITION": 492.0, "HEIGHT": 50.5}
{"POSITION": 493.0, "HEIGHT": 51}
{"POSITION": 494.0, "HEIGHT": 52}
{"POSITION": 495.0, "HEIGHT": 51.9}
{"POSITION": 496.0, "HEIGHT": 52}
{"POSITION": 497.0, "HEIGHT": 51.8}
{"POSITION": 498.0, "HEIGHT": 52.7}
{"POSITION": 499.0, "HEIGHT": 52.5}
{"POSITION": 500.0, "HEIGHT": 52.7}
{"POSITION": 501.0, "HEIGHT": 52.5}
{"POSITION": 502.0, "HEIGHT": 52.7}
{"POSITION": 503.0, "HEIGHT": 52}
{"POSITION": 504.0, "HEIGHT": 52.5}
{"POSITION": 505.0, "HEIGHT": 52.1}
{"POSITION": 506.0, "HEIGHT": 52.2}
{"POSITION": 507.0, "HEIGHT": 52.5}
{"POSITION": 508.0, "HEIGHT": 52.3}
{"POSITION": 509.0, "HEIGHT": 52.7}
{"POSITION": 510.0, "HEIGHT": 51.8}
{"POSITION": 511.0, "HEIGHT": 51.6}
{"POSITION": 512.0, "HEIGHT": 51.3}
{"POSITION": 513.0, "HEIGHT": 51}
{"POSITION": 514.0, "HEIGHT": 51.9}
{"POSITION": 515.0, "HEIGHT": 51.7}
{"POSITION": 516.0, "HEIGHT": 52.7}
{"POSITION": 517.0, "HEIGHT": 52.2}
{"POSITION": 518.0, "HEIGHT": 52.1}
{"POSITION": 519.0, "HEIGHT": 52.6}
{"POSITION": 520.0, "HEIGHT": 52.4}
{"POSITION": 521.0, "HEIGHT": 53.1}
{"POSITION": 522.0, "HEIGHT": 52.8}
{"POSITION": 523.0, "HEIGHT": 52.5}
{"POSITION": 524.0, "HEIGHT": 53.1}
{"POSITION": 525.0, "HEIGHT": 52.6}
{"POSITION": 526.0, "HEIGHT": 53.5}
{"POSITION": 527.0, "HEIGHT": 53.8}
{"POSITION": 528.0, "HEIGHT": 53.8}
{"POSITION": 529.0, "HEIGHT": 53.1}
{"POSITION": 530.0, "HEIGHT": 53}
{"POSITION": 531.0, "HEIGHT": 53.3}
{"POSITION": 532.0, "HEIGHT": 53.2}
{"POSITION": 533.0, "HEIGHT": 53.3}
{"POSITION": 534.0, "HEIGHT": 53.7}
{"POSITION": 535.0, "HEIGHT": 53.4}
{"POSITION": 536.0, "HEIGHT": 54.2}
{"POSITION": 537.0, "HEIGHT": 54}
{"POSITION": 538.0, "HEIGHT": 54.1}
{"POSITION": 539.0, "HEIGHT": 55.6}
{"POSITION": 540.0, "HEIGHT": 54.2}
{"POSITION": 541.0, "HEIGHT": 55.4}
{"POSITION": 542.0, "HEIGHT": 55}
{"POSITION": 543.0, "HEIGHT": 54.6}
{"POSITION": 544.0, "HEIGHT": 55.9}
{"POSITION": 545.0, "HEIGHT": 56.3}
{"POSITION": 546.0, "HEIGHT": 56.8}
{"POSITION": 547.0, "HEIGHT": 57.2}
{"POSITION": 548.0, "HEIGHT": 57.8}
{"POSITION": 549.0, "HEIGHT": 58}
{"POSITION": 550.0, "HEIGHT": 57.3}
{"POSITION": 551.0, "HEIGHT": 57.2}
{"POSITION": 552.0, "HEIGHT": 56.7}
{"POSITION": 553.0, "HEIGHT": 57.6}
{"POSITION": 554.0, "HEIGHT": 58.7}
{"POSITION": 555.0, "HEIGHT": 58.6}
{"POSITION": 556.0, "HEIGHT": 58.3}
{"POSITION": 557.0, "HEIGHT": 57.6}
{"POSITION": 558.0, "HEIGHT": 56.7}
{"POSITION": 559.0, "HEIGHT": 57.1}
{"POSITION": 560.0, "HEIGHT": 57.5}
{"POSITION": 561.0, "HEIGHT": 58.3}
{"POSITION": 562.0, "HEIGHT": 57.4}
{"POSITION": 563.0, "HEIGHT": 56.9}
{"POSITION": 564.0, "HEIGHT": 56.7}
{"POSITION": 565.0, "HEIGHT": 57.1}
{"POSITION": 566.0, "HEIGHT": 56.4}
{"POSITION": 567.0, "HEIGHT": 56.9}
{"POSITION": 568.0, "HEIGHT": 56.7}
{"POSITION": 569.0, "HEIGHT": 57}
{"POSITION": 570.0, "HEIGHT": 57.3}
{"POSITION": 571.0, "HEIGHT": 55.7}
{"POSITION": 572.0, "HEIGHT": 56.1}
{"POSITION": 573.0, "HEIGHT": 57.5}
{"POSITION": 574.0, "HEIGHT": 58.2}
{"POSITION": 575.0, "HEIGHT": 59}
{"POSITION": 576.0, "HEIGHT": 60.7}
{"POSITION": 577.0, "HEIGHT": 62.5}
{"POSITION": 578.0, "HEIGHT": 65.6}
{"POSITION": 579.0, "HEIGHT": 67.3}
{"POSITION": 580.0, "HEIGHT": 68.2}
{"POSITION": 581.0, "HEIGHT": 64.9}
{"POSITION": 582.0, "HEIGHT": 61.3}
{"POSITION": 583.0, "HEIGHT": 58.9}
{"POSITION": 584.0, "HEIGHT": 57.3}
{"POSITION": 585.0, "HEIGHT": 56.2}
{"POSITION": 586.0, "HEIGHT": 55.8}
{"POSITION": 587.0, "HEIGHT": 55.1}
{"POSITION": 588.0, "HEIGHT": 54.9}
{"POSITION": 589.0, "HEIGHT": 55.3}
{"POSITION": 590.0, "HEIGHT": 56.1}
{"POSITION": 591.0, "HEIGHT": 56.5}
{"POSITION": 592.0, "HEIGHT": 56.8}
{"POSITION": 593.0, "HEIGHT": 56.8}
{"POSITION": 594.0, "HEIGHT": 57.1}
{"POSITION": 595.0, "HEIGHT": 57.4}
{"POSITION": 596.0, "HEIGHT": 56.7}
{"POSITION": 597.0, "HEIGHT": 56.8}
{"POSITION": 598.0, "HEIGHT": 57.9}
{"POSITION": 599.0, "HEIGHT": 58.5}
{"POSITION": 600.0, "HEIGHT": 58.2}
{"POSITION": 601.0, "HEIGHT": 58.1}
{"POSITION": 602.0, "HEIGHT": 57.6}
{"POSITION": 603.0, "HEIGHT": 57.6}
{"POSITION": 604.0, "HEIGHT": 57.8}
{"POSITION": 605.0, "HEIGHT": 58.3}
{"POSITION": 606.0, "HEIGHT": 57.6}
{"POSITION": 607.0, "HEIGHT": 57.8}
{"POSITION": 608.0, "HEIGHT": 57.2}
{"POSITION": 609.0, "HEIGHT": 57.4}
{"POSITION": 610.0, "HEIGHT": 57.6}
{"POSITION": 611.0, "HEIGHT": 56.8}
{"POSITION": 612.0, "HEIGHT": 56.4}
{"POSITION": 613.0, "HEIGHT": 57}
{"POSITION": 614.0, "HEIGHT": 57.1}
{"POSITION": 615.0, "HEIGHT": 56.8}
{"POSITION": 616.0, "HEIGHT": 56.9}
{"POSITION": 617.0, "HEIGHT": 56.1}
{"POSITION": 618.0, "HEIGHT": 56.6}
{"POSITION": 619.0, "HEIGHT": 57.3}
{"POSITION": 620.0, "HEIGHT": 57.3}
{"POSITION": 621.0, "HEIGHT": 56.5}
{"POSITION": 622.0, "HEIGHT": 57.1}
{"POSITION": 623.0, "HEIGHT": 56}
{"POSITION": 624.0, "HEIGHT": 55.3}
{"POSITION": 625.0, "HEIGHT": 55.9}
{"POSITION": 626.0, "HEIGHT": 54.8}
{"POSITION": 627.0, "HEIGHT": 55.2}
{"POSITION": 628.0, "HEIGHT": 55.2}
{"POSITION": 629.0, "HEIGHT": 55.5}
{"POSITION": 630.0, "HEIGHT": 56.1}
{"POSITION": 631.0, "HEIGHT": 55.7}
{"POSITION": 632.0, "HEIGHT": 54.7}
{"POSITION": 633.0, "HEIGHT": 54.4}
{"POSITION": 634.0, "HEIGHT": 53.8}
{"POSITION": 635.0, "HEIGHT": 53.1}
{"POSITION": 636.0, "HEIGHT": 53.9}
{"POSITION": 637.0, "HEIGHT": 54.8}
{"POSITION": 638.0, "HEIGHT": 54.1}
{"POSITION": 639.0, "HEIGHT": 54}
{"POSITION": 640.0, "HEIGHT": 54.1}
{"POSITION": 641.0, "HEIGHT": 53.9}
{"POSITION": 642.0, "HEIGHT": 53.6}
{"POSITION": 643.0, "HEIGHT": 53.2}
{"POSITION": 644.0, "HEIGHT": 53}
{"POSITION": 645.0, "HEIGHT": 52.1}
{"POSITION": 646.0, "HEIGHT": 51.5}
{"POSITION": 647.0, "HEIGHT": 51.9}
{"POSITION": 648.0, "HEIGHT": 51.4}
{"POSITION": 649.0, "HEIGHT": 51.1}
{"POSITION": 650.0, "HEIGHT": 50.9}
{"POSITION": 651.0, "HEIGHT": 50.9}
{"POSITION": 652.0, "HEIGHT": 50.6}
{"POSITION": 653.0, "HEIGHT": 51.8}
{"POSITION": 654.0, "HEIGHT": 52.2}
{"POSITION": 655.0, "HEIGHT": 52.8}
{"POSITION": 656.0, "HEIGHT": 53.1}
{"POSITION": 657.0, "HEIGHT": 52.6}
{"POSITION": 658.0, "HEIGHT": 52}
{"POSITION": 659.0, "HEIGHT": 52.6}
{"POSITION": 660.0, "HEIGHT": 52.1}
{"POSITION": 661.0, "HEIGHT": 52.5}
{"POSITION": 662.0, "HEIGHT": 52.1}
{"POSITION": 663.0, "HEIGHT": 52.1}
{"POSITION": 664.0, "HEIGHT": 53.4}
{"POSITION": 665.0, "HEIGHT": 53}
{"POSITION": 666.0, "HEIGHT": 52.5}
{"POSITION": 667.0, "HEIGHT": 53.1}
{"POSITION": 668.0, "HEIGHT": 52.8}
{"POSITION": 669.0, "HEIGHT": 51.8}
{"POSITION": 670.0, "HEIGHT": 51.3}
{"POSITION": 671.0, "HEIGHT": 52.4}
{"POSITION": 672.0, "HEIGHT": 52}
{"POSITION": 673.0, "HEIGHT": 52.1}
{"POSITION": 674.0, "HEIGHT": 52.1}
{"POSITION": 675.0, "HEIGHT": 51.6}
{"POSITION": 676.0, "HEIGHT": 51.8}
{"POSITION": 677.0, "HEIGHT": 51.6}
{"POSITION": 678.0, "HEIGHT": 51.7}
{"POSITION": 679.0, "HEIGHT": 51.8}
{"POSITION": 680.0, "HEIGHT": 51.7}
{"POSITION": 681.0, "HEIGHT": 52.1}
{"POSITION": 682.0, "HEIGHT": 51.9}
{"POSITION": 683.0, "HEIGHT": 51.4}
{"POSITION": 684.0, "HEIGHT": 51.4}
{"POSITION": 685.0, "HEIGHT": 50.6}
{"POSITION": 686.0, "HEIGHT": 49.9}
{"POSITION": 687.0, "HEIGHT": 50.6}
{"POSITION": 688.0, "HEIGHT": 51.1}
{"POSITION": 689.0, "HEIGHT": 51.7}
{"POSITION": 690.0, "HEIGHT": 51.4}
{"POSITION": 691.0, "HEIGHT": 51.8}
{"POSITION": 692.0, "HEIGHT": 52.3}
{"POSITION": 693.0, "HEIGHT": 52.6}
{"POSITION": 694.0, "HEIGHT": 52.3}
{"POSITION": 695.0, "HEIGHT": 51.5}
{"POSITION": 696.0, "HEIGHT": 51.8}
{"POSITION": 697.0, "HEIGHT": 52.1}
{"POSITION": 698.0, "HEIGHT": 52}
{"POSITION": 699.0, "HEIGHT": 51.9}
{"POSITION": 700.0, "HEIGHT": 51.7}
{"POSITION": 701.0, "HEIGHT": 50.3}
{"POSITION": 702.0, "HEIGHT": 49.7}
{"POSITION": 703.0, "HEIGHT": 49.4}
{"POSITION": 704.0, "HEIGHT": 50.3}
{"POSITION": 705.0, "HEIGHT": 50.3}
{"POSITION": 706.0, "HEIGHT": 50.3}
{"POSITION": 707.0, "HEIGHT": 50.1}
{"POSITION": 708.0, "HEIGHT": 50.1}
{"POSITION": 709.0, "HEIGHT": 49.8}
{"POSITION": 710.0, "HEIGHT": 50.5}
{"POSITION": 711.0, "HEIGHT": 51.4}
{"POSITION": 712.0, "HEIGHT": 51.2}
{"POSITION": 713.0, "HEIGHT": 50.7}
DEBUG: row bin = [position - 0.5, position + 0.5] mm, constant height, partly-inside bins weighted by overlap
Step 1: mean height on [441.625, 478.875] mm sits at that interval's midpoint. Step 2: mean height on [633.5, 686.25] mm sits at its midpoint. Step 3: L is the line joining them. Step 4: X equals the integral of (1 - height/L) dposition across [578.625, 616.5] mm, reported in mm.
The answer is -4.6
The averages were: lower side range 50.1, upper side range 52.3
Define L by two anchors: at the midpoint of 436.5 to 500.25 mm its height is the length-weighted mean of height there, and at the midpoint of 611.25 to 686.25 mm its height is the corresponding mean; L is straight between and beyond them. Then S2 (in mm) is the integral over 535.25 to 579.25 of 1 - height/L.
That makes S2 -4.7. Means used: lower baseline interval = 50.2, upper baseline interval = 53.4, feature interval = 57.3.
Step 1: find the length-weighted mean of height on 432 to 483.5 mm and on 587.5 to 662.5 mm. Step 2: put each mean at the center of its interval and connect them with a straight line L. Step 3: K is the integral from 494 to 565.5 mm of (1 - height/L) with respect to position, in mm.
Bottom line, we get -3.1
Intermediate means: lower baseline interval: 49.6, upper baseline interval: 55.1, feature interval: 54.3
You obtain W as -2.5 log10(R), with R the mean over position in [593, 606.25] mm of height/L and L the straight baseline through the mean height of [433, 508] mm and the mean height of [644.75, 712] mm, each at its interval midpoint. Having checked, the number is -0.13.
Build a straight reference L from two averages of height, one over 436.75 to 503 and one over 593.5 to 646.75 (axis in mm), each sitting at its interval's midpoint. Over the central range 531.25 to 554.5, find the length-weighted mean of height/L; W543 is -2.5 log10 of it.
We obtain -0.05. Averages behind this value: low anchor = 50.3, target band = 55.6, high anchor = 55.9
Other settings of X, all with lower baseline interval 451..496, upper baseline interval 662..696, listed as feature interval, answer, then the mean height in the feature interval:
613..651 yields -2.2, 54.6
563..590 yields -3.9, 58.7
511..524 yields -0.3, 52.2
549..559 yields -1.3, 57.6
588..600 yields -1.3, 56.9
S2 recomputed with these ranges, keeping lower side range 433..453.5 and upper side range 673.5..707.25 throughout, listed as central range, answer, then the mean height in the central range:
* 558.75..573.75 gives -2.18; 57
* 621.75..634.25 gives -1.19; 55.4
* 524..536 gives -0.98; 53.4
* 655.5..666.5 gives -0.34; 52.5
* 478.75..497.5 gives -0.83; 50.9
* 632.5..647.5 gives -0.81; 53.4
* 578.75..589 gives -1.97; 59.6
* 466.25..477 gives -0.38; 50.3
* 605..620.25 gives -2.04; 57.1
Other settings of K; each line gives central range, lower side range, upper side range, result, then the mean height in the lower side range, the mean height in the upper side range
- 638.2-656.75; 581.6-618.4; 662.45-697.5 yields 0.6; 57.1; 51.9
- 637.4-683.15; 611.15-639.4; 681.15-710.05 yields 0.9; 55.6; 51.1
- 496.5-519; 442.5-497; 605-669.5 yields -0.4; 50.4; 54.3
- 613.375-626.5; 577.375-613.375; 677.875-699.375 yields 0.0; 58.3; 51.6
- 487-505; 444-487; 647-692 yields -0.4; 50.3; 51.9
